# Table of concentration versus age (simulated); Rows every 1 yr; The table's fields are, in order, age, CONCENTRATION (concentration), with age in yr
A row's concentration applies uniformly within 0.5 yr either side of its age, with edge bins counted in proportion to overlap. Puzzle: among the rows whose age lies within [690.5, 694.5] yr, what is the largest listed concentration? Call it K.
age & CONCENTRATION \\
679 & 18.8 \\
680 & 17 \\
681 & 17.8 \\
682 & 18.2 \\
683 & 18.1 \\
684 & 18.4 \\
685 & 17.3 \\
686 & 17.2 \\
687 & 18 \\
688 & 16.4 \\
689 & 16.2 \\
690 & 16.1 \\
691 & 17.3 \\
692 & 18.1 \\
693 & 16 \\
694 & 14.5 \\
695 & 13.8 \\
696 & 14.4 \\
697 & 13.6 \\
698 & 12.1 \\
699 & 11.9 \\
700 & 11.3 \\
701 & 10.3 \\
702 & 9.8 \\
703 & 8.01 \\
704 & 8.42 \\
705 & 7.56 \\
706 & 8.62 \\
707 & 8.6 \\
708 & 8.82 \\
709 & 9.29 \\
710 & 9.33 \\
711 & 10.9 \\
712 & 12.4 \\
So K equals 18.1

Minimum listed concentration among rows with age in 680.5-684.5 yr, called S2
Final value 17.8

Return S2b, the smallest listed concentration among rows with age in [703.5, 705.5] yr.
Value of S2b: 7.56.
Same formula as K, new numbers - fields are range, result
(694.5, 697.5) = 14.4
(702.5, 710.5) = 9.33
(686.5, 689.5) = 18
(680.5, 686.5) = 18.4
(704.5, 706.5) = 8.62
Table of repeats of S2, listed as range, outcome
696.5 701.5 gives 10.3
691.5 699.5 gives 11.9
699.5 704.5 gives 8.01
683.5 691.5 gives 16.1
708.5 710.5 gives 9.29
